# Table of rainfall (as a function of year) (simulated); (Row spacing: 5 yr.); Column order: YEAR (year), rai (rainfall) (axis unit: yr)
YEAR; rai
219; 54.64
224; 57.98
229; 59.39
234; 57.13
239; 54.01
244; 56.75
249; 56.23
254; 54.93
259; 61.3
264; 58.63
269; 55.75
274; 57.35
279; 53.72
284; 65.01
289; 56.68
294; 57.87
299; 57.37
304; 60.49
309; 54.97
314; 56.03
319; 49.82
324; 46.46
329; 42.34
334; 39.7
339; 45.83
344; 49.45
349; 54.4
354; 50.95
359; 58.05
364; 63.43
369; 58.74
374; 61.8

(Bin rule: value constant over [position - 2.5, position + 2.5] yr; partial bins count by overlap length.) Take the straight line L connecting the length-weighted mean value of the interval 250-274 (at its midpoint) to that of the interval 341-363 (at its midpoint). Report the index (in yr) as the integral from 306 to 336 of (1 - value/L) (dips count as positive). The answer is 3.6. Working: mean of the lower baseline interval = 57.5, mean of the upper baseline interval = 53.7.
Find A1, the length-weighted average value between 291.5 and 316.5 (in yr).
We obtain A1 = 57.3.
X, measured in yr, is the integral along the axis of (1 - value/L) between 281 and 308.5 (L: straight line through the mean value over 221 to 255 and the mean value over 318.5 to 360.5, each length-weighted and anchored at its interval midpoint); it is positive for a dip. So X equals -3.7 yr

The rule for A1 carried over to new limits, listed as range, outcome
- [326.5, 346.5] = 44.3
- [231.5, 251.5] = 56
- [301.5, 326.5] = 53.6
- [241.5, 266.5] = 57.6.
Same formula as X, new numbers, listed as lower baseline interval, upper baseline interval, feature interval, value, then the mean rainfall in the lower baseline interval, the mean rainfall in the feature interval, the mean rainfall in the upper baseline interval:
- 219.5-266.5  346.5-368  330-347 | 3.5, 57.3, 45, 56.8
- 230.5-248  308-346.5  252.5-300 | -4.8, 56.2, 57.9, 47.8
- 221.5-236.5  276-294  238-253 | 0.6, 58.2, 55.8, 58.4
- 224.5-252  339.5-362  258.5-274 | -0.6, 56.8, 58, 52.8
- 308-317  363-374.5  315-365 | 7.2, 55.3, 49.8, 61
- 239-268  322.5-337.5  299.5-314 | -3.1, 57.2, 57.4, 42.8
